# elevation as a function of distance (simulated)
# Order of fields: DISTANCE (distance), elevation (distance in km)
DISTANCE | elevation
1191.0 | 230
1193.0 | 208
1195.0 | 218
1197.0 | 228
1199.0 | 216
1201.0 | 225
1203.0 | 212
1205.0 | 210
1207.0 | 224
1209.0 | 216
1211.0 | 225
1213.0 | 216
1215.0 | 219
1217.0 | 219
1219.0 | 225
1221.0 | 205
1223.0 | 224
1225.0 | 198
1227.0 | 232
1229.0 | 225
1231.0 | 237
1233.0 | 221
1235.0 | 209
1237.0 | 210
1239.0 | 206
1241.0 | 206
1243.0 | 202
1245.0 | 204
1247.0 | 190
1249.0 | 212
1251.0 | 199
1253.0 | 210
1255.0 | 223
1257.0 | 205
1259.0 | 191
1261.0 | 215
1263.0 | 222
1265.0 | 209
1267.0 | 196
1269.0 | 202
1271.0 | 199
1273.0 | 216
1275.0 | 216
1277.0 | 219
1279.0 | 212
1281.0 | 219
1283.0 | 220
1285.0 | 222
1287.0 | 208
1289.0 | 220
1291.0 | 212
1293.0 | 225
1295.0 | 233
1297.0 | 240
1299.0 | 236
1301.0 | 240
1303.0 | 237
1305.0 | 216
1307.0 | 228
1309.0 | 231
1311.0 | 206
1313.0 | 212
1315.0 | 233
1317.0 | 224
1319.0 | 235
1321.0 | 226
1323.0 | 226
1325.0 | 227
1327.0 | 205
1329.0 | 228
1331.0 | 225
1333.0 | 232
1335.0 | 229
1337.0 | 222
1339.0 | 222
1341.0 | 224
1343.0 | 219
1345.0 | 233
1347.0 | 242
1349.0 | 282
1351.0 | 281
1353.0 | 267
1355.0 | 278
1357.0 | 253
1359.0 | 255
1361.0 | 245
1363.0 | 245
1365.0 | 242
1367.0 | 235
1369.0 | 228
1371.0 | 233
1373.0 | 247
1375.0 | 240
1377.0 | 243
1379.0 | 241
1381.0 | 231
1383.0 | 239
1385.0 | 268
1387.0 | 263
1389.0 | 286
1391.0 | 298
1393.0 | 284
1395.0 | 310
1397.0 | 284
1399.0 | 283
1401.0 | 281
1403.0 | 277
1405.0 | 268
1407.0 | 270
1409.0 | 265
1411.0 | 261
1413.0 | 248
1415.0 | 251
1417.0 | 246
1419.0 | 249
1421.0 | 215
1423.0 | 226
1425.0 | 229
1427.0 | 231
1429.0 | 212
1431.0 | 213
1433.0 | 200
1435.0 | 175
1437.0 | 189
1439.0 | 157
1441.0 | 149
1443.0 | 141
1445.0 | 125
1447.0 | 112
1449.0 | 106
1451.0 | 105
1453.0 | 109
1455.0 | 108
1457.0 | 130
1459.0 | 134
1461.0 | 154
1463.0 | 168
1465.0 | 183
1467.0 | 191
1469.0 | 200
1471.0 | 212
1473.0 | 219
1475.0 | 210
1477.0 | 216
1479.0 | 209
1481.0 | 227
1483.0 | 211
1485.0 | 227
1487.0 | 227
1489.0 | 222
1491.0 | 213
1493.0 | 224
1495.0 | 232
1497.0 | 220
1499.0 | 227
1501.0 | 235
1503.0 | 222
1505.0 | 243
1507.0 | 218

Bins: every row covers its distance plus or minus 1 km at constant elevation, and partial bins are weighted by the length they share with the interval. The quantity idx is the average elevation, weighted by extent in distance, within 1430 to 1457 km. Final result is 145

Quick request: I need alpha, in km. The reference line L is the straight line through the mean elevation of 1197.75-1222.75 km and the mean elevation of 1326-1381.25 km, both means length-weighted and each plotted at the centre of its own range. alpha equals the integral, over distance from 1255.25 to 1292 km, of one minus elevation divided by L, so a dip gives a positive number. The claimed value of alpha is 2.6 km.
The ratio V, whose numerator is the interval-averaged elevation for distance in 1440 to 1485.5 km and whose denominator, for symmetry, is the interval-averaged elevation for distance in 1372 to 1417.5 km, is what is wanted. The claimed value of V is 0.6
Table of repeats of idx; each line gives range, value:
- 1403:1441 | 227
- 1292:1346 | 226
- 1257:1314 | 218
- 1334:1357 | 246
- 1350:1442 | 245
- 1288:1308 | 229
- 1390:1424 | 266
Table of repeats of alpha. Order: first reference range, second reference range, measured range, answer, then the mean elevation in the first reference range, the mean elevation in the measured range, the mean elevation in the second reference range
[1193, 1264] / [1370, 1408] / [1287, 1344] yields 3.9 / 214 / 225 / 266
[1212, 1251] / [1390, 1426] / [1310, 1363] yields 1.6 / 213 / 236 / 264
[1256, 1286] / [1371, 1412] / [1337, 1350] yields 0.4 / 211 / 236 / 266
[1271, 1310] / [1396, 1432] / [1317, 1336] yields 0.4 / 223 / 226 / 250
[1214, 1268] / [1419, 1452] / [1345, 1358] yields -5.0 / 212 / 265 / 176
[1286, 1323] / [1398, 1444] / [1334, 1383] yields -3.6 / 226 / 243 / 228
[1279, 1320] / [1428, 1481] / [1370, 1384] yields -3.1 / 225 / 239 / 168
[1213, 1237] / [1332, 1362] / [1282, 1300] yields 0.7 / 219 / 224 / 246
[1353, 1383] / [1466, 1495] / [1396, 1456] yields 6.4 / 245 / 206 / 215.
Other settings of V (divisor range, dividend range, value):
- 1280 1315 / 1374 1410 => 1.20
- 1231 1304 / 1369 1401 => 1.23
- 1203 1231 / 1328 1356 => 1.10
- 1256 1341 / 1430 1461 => 0.65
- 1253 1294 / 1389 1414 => 1.31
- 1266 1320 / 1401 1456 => 0.90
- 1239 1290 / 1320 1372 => 1.14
